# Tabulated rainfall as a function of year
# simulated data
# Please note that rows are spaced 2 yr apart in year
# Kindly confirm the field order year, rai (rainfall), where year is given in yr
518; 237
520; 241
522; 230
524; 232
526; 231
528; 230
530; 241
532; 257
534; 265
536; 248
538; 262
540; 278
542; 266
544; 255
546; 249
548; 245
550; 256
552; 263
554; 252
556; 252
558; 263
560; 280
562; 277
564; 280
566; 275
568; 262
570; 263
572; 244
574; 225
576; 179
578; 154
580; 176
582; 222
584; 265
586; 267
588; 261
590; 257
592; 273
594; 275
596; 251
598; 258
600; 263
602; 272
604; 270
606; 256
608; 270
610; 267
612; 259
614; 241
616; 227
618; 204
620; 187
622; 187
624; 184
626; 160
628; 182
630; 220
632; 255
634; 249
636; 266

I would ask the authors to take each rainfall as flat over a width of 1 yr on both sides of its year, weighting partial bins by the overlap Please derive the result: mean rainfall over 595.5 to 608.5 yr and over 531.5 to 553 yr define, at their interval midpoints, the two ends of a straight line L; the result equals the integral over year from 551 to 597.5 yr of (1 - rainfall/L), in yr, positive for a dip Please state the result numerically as 2.2 yr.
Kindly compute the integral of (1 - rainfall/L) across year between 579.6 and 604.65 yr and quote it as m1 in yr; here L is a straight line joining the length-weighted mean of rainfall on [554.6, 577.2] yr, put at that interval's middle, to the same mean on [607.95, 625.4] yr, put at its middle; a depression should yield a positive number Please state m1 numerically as -2.1 yr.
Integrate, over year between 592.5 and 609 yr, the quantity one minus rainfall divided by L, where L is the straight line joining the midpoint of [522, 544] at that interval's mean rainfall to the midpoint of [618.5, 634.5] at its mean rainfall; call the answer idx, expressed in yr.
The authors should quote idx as -3.8 yr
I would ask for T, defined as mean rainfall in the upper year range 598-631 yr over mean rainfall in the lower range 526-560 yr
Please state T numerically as 0.9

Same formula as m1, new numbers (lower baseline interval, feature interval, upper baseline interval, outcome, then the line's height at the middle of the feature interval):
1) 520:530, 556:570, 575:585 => -4.08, 210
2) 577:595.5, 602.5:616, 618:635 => -2.46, 219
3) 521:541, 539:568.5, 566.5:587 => -3.30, 237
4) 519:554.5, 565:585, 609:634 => 0.70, 235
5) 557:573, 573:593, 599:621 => 2.41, 260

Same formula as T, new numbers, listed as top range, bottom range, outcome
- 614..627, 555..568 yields 0.72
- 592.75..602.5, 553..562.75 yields 1.00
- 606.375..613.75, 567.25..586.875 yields 1.16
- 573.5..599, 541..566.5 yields 0.90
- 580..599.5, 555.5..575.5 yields 0.98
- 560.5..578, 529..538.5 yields 0.97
